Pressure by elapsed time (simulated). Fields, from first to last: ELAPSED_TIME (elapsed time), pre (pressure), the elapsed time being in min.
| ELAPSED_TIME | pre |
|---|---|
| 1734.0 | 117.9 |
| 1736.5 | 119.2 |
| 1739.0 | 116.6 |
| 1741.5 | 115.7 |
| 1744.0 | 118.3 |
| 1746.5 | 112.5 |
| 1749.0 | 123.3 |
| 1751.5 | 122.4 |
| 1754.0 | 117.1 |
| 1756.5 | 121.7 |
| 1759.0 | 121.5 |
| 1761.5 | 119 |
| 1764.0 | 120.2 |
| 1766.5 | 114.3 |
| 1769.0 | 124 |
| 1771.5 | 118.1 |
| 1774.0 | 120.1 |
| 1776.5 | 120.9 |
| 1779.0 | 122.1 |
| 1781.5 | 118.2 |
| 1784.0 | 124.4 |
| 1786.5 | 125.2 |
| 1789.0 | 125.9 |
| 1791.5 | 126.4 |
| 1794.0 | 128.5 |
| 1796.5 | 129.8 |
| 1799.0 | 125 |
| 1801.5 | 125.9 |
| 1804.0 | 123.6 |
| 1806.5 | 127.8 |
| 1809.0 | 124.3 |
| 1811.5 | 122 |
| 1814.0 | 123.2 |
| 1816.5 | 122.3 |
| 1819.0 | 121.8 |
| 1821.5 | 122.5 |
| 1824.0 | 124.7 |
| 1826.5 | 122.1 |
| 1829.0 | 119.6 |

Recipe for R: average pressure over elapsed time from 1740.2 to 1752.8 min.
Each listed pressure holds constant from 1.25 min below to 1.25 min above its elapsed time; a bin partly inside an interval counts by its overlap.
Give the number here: 118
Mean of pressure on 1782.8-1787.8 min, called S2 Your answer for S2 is 125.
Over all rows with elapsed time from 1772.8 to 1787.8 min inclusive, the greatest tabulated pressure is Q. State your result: 125.2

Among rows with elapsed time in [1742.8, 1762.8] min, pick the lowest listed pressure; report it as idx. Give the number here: 112.5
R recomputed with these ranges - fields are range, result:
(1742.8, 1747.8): 115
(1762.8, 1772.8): 119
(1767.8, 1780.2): 121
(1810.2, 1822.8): 122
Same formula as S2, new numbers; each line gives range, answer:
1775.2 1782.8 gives 120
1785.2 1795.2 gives 126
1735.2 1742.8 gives 117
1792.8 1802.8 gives 127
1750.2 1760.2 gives 121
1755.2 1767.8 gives 119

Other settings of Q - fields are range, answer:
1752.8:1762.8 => 121.7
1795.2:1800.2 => 129.8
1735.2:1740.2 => 119.2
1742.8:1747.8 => 118.3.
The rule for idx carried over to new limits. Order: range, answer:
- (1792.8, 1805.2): 123.6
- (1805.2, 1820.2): 121.8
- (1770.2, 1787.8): 118.1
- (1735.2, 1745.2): 115.7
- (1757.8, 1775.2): 114.3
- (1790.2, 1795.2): 126.4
